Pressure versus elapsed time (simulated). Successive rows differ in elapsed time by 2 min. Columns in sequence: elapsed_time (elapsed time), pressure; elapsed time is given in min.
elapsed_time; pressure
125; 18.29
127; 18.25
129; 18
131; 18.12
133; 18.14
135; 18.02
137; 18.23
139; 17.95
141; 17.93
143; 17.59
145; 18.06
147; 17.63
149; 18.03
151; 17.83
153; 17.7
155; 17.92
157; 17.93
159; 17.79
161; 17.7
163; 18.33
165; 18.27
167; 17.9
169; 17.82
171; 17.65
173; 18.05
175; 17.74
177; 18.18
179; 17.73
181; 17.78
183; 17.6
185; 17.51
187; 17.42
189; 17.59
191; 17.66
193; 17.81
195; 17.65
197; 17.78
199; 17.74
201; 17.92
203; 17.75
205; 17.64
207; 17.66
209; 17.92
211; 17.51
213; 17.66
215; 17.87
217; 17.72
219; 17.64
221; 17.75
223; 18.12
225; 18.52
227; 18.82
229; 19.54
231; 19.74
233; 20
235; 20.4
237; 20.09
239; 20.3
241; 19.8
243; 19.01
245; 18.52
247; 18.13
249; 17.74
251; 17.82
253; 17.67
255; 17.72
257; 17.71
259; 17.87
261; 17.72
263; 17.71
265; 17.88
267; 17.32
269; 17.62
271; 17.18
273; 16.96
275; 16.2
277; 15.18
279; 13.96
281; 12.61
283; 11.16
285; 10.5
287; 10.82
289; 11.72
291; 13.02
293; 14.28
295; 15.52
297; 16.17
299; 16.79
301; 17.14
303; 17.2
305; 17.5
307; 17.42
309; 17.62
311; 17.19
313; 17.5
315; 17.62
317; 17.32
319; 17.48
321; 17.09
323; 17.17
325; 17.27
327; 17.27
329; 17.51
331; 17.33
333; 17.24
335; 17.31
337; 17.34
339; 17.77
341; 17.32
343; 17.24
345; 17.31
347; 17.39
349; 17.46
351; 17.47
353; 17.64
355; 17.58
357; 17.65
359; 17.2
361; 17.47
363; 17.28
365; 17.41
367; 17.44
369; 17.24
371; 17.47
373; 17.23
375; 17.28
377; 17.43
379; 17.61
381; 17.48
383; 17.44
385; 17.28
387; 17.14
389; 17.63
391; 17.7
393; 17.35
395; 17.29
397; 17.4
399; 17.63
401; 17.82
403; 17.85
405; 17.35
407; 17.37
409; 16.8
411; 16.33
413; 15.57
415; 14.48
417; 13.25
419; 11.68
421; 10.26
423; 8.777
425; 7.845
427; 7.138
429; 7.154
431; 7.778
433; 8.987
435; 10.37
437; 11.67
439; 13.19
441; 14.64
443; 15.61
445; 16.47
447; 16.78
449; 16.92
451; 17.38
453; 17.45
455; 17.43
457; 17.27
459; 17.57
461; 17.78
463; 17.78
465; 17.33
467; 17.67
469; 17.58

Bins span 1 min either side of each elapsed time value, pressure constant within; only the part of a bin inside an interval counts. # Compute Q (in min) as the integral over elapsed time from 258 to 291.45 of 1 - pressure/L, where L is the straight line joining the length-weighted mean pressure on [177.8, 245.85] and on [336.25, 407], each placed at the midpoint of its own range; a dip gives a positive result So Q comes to 5.42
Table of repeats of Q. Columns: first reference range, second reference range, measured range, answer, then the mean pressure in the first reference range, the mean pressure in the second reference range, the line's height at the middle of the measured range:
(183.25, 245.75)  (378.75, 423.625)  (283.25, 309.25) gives 3.7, 18.3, 16.1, 17.4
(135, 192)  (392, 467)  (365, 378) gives -1.7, 17.8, 14.7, 15.4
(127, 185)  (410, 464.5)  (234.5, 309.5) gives -1.7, 17.9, 13.6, 16.2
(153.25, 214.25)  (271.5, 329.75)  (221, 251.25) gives -4.0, 17.8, 15.7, 16.9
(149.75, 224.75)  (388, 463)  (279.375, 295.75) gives 4.0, 17.8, 14.7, 16.5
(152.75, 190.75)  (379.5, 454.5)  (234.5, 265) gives -3.0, 17.8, 14.7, 16.8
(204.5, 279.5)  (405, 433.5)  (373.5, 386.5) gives -4.0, 18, 11.9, 13.3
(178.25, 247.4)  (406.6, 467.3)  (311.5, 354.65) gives -3.7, 18.3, 14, 16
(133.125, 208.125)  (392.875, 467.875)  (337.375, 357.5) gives -2.3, 17.8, 14.7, 15.7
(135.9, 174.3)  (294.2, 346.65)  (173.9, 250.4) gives -2.6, 17.9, 17.2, 17.7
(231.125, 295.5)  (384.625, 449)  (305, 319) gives -1.4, 16.6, 14.2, 15.9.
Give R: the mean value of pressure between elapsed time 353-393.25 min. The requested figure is 17.4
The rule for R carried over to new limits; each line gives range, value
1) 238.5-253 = 18.6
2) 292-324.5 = 16.9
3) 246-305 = 15.9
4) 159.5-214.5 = 17.8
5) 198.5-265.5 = 18.3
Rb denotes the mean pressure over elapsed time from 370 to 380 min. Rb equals 17.4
